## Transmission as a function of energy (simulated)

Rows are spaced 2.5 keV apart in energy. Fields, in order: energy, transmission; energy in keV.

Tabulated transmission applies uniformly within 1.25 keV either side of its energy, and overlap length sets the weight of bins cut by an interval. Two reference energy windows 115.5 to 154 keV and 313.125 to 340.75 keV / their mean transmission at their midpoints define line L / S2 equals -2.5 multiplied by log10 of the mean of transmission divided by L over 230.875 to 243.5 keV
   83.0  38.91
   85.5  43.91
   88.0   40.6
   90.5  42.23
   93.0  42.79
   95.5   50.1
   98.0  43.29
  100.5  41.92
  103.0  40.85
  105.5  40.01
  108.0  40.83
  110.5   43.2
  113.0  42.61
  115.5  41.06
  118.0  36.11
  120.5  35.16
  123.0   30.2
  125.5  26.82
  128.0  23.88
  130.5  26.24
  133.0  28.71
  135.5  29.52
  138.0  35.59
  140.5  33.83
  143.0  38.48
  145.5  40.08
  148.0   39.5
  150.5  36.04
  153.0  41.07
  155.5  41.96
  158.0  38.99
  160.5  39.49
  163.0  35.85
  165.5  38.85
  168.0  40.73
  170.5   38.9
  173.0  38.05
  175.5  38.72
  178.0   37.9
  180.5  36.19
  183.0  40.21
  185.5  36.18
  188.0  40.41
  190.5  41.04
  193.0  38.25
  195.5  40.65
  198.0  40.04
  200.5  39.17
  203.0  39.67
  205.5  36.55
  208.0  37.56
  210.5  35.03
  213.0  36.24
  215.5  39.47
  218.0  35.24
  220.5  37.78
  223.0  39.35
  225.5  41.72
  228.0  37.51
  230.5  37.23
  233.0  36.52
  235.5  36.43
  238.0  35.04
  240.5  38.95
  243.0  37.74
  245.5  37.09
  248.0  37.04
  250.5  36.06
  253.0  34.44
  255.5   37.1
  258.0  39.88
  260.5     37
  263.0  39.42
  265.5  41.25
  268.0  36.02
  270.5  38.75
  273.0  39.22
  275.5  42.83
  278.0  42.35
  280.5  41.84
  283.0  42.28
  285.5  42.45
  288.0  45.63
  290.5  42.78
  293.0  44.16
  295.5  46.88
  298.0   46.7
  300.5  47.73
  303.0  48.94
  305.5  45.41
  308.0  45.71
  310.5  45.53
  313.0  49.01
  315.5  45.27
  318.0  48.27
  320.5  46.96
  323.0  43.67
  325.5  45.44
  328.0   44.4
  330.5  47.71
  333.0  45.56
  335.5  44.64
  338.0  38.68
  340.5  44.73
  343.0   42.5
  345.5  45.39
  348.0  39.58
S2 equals 0.082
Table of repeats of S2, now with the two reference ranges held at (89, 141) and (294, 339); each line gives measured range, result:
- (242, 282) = 0.13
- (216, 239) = 0.12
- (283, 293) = 0.03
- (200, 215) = 0.10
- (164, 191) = 0.03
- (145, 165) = -0.01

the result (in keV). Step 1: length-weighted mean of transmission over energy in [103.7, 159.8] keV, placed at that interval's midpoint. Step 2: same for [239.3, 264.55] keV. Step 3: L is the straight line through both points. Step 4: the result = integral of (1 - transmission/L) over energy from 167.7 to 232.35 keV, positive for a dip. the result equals -2.7 keV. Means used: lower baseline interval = 36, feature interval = 38.4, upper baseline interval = 37.5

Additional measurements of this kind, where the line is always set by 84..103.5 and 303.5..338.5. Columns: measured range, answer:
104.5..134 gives 6.1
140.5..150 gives 1.2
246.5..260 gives 2.4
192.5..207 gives 1.7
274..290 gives 0.9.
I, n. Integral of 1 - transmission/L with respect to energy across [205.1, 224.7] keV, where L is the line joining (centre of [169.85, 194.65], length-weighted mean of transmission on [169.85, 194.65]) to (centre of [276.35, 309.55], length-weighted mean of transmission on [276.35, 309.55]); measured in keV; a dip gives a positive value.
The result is 1.5 keV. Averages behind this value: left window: 38.6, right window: 44.8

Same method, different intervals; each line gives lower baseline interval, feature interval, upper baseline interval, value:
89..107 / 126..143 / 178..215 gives 4.57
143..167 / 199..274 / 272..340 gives 7.98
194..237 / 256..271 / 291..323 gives 1.35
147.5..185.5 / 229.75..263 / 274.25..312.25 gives 4.30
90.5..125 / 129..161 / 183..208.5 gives 3.11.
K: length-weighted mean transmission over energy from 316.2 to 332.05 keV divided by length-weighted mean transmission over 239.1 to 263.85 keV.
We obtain 1.23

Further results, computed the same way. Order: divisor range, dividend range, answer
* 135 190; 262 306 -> 1.13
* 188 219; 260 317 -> 1.13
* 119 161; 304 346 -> 1.32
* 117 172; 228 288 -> 1.10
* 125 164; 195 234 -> 1.09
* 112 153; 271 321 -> 1.31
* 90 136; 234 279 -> 1.03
